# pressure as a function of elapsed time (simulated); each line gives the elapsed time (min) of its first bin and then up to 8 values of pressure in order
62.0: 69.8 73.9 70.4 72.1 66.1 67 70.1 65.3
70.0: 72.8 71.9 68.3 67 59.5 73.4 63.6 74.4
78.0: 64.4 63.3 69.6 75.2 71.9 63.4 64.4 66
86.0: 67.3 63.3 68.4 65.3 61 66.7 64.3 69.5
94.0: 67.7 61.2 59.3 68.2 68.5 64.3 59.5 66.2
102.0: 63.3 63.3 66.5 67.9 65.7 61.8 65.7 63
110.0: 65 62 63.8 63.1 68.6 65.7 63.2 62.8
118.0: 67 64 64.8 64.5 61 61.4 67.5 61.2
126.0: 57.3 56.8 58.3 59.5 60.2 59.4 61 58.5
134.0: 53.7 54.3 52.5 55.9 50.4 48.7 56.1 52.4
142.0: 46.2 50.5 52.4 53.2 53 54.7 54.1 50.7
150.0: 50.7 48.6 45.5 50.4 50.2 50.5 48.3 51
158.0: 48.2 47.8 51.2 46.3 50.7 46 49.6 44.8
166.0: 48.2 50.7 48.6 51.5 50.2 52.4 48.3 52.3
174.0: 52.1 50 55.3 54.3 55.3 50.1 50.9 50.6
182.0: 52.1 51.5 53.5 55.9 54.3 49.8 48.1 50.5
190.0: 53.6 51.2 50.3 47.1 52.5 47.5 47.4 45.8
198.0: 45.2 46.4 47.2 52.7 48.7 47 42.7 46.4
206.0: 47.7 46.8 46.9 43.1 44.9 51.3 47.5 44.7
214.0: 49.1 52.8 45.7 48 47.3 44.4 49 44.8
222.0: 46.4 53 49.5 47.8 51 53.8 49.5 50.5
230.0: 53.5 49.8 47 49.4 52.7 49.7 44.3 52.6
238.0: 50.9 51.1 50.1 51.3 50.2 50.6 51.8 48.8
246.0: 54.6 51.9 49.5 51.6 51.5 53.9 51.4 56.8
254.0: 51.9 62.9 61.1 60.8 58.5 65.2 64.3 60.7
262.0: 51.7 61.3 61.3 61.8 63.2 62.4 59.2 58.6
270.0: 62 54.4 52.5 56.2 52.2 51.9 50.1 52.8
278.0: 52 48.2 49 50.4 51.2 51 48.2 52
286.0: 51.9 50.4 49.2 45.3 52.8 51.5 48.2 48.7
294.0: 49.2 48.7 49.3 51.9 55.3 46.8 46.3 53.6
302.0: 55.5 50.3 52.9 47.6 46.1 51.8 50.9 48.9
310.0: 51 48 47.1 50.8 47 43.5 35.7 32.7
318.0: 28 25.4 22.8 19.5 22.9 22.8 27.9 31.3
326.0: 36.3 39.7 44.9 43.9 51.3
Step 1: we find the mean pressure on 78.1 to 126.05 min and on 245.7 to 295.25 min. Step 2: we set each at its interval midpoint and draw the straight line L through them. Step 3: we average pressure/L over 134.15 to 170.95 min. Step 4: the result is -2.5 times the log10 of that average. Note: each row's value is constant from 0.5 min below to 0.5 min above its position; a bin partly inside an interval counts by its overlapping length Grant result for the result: 0.22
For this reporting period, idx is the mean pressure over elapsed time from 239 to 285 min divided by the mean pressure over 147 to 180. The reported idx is 1.09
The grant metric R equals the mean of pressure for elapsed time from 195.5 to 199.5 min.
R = 46.2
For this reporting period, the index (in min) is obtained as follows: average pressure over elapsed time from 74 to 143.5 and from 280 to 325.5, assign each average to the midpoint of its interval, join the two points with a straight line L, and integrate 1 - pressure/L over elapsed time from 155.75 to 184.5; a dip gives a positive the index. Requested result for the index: 3.3 min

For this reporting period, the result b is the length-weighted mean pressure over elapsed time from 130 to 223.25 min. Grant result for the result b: 50.1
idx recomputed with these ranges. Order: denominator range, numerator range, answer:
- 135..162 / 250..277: 1.14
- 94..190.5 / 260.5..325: 0.86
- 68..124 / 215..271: 0.81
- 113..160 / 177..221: 0.87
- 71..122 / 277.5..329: 0.68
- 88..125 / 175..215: 0.77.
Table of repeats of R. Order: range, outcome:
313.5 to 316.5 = 42.1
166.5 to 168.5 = 49.7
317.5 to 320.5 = 25.4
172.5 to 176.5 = 52.4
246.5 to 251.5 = 51.7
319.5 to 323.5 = 22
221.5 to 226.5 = 49.5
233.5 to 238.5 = 50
